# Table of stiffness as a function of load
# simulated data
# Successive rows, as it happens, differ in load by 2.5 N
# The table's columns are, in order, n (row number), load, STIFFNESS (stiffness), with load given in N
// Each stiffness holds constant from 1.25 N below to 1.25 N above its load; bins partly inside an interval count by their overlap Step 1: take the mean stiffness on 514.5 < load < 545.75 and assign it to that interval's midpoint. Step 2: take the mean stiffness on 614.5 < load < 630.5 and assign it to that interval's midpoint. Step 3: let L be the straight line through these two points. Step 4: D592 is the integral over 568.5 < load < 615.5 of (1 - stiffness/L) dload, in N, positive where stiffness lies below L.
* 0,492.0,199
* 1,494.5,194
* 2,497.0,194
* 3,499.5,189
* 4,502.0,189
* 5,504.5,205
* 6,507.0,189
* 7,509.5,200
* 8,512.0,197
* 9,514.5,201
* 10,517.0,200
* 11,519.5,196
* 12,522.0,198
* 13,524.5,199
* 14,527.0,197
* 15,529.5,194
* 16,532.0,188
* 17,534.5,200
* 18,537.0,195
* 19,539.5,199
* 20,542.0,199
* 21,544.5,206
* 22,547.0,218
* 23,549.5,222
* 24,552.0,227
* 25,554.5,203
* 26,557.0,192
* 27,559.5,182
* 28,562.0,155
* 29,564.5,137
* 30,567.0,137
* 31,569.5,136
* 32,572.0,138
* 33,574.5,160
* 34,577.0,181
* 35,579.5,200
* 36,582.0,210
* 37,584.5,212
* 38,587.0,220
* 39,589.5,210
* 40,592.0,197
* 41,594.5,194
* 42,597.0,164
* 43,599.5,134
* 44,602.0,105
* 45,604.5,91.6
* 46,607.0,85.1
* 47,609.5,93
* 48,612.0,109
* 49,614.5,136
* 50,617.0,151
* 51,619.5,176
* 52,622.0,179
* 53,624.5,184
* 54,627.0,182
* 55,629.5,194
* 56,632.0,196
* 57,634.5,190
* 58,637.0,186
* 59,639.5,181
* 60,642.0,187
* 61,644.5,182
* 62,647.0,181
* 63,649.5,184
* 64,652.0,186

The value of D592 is 6.6 N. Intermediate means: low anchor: 198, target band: 157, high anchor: 174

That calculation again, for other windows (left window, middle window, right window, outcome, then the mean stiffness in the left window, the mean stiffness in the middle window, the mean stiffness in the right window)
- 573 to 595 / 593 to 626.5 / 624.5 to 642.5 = 9.12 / 198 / 140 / 188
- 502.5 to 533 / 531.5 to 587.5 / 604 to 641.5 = -1.86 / 197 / 187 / 157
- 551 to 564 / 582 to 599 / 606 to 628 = -3.47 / 188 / 197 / 144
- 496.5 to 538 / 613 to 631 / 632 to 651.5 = 1.51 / 196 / 171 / 185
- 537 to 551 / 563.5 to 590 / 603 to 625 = -0.85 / 208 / 176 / 132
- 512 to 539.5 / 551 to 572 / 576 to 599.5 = 2.95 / 197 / 168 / 195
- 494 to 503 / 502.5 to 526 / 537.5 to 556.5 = -0.11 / 191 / 198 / 209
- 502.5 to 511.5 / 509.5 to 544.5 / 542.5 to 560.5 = 0.70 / 197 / 198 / 207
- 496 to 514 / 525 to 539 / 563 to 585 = -0.88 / 195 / 195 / 166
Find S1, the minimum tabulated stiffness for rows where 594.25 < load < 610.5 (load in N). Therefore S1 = 85.1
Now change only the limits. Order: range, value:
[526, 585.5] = 136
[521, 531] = 194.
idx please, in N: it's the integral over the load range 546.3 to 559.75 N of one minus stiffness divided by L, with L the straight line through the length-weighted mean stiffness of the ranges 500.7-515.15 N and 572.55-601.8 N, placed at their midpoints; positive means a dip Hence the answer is -1.3 N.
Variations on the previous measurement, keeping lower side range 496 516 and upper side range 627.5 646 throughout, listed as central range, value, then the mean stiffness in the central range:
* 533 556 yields -1.67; 207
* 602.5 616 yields 6.09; 104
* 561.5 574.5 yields 3.40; 142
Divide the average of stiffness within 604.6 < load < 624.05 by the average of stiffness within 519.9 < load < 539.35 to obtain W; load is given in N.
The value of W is 0.68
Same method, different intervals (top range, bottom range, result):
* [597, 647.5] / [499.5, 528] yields 0.79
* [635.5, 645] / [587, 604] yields 1.10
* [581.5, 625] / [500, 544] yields 0.80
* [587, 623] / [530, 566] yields 0.76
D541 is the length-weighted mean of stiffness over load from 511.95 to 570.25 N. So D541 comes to 191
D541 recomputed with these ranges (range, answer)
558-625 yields 158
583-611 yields 155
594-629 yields 142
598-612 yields 104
